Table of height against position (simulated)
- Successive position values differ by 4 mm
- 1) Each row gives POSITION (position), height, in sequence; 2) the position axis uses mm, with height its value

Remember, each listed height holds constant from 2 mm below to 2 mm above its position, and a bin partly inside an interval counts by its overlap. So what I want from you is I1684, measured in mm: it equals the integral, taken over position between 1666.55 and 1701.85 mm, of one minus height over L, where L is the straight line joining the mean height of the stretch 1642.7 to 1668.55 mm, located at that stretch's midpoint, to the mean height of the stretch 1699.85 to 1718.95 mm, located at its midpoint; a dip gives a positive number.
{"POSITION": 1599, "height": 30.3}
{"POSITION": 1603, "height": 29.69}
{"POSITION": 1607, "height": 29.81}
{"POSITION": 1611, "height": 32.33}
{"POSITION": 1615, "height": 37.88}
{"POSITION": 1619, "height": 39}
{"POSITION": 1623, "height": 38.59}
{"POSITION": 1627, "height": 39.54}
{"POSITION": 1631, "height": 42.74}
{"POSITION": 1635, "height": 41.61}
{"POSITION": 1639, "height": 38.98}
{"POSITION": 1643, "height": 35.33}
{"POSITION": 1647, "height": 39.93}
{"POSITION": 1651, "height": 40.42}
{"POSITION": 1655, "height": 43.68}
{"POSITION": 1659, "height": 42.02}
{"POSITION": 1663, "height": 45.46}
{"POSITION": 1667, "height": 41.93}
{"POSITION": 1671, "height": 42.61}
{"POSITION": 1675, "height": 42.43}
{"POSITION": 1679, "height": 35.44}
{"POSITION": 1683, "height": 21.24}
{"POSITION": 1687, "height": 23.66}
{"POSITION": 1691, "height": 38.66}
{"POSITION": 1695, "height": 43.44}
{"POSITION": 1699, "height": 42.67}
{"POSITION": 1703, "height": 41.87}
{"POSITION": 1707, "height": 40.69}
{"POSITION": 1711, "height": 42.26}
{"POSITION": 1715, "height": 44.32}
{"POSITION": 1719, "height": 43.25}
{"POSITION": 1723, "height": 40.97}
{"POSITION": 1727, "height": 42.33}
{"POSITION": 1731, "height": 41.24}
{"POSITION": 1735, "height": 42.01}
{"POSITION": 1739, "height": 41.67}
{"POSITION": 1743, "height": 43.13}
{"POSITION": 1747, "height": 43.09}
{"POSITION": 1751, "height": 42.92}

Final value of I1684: 4.4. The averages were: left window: 41.6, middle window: 36.8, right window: 42.4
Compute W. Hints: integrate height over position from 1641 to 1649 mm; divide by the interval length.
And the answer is 37.6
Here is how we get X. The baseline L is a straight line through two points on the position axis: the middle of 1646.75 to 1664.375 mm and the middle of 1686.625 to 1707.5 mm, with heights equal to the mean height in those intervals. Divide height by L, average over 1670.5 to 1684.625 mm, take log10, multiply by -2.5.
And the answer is 0.17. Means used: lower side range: 42.4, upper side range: 39.5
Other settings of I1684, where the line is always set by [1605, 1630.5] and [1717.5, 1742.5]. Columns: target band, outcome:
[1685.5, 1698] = 1.2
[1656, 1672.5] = -1.8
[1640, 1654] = -0.4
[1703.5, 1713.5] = -0.2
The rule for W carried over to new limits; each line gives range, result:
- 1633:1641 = 40.3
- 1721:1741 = 41.6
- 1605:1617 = 33.3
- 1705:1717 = 42.4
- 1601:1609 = 29.8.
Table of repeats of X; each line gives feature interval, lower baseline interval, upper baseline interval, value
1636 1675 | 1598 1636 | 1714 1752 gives -0.08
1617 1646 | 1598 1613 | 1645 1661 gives -0.09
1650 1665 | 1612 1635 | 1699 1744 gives -0.07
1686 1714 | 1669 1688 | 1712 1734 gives -0.05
